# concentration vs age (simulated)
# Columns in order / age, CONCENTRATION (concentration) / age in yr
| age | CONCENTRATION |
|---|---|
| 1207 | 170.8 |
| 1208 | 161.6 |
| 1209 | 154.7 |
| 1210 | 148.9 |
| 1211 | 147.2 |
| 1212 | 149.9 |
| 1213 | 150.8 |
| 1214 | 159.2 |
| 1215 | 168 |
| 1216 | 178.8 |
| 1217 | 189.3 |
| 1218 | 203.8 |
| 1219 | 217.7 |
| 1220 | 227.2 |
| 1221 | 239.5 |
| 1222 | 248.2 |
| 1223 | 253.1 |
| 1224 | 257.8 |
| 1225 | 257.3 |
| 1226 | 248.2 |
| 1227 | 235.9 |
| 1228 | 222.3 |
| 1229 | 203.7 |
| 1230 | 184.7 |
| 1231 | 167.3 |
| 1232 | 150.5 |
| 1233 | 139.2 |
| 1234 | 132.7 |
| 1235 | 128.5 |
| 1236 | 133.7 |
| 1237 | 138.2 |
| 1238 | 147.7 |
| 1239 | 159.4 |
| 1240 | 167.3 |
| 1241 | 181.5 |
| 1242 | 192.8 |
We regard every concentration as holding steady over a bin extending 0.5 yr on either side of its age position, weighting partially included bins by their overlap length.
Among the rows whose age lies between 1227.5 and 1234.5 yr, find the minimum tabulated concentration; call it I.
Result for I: 132.7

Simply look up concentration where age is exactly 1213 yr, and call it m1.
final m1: 150.8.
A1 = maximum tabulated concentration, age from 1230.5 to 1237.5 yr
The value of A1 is 167.3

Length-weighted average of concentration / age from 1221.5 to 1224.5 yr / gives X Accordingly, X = 253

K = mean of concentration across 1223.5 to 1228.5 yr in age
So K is 244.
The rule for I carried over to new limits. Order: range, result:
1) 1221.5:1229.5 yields 203.7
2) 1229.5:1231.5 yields 167.3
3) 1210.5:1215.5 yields 147.2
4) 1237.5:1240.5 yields 147.7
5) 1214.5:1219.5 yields 168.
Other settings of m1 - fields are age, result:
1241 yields 181.5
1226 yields 248.2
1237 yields 138.2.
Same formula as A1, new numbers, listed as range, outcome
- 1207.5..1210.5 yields 161.6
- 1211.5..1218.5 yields 203.8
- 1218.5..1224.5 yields 257.8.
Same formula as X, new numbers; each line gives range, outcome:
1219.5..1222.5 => 238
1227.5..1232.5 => 186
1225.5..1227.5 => 242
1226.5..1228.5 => 229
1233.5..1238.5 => 136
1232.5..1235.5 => 133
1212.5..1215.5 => 159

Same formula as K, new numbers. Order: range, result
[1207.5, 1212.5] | 152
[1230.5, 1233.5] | 152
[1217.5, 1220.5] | 216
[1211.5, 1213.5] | 150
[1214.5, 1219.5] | 192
